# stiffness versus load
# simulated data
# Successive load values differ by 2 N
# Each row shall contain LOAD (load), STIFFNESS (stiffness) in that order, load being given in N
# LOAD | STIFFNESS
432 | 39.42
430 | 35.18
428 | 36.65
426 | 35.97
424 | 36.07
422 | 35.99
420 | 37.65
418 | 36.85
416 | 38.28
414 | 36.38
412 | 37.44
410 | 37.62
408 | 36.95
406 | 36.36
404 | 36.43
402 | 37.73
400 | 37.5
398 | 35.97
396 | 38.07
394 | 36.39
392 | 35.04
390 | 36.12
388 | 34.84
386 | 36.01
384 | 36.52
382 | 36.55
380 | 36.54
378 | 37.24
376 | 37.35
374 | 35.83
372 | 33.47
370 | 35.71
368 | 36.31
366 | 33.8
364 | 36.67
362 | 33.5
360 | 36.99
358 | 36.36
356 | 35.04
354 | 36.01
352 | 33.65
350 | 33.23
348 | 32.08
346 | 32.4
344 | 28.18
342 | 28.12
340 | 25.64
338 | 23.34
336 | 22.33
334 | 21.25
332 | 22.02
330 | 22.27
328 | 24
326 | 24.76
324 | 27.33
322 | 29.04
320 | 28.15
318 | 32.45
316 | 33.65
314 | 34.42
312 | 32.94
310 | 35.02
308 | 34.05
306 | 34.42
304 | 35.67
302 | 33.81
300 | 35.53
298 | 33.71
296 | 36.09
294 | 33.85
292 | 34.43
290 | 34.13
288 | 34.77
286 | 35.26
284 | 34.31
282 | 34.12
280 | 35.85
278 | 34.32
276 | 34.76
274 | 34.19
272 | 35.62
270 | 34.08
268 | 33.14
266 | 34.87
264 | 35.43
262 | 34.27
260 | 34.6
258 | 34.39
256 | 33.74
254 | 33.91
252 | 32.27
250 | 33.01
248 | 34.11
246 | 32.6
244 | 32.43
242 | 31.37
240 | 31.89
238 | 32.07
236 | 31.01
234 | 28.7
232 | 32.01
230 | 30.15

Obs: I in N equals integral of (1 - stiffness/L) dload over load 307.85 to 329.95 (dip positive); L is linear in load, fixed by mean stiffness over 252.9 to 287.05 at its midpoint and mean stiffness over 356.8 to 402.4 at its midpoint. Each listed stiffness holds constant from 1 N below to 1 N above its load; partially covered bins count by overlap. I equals 3.2 N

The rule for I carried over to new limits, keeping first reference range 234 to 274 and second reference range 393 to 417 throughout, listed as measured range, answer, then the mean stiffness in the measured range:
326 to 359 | 6.67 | 28.4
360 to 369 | 0.20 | 35.3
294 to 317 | 0.10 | 34.5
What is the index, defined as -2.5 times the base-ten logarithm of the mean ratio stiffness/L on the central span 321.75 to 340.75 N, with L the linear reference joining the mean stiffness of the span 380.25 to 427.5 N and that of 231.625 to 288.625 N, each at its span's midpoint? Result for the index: 0.41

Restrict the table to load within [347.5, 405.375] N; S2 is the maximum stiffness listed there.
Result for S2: 38.07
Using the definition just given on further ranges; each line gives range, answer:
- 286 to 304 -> 36.09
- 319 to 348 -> 32.4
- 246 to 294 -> 35.85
